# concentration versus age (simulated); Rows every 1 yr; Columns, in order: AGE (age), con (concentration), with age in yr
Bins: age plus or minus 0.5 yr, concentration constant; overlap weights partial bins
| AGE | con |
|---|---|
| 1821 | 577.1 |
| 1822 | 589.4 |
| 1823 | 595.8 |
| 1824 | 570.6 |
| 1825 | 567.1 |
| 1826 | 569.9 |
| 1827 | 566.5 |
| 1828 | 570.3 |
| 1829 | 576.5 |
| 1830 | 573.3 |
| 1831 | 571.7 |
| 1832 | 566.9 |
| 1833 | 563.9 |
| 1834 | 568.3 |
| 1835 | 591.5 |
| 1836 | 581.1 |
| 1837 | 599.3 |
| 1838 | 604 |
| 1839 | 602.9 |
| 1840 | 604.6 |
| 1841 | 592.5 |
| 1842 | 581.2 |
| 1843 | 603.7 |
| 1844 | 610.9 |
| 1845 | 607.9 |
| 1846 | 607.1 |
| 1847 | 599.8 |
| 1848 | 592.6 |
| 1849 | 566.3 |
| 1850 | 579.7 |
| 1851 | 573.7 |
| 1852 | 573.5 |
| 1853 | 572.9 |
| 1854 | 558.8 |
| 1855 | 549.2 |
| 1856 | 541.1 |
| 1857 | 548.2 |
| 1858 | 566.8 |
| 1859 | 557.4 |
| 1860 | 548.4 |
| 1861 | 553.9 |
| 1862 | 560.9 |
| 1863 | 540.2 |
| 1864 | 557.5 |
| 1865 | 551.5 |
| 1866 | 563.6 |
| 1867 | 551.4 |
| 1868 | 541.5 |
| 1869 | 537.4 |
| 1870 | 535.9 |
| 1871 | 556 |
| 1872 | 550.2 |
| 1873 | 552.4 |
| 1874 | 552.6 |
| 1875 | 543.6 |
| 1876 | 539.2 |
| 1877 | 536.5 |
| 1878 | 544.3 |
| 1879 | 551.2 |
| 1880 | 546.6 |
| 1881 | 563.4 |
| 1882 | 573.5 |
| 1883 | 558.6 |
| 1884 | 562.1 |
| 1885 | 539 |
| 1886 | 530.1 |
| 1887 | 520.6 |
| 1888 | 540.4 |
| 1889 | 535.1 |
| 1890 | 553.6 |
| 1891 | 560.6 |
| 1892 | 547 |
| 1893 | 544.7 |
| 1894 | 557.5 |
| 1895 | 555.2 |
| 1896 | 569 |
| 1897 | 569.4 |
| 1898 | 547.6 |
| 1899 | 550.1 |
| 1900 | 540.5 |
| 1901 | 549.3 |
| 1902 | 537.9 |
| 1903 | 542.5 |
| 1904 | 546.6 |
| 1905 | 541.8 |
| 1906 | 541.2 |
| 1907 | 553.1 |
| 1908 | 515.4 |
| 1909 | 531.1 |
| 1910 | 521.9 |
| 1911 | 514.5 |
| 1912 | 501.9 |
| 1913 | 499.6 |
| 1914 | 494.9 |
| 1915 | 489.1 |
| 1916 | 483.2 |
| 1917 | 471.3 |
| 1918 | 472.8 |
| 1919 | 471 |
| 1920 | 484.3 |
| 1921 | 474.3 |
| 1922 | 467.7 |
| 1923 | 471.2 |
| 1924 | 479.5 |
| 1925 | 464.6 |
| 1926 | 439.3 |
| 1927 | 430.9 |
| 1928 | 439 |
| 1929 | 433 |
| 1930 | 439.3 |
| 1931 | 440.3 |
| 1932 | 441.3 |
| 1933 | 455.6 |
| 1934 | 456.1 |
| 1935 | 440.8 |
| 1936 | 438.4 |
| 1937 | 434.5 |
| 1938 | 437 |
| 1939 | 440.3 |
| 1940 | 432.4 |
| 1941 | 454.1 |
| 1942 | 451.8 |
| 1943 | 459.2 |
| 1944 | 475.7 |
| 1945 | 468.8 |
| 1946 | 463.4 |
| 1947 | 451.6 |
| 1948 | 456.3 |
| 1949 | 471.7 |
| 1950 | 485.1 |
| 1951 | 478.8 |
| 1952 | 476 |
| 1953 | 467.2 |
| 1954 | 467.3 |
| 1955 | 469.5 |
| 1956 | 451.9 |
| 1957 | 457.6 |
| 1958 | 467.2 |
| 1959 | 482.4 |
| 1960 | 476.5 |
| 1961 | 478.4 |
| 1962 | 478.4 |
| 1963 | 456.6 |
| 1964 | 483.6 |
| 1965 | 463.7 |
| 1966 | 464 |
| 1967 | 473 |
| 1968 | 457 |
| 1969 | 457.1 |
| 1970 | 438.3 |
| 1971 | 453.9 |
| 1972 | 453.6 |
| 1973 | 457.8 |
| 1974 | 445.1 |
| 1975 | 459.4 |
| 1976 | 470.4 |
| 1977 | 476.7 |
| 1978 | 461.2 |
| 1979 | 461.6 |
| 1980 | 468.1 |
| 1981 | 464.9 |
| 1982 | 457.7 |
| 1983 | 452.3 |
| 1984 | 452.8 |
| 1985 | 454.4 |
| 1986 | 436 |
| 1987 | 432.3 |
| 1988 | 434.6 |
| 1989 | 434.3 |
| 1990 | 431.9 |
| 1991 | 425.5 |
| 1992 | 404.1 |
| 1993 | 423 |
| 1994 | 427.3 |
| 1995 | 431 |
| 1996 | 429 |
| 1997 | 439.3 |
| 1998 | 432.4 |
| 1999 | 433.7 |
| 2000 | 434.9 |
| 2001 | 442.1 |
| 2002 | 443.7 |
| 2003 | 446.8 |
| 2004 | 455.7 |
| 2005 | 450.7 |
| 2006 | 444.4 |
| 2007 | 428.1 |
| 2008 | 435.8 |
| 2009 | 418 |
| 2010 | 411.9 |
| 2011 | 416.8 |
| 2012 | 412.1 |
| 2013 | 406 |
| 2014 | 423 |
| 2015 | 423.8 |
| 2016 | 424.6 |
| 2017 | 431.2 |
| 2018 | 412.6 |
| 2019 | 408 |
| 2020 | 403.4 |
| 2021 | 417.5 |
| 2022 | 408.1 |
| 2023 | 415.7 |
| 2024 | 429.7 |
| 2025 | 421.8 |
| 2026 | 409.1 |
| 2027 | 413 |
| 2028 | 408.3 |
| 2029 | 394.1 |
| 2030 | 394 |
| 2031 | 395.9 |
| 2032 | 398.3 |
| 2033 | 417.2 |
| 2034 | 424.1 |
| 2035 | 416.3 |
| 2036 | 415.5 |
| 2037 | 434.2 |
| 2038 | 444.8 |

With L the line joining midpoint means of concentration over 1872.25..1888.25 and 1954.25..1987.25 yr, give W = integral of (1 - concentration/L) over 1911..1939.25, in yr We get 2.4 yr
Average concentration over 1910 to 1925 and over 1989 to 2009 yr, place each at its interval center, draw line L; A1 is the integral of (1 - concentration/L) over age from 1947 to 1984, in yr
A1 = -0.8 yr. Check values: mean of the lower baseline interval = 485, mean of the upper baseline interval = 434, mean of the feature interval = 465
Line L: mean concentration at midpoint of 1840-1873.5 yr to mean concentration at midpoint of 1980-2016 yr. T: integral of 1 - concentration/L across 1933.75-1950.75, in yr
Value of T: 1.1 yr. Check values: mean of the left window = 567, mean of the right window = 434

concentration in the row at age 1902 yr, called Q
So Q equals 537.9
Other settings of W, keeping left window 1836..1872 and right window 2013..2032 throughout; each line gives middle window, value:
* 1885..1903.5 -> -0.5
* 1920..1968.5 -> 2.6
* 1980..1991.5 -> 0.1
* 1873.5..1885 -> -0.1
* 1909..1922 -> 0.6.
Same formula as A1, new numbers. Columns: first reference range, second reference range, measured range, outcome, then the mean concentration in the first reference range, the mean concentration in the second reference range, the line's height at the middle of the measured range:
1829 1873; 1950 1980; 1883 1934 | 0.90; 571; 465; 518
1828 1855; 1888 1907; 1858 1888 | 0.83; 585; 549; 565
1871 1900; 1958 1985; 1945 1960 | 0.45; 550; 463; 482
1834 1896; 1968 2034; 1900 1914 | -0.19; 563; 432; 522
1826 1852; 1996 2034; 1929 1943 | 1.47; 586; 422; 495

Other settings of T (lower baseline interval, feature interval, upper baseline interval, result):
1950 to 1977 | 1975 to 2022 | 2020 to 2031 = -0.1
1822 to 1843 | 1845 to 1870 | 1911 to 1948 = -0.6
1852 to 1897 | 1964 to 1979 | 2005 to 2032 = 0.0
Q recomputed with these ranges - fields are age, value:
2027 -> 413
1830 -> 573.3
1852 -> 573.5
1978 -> 461.2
